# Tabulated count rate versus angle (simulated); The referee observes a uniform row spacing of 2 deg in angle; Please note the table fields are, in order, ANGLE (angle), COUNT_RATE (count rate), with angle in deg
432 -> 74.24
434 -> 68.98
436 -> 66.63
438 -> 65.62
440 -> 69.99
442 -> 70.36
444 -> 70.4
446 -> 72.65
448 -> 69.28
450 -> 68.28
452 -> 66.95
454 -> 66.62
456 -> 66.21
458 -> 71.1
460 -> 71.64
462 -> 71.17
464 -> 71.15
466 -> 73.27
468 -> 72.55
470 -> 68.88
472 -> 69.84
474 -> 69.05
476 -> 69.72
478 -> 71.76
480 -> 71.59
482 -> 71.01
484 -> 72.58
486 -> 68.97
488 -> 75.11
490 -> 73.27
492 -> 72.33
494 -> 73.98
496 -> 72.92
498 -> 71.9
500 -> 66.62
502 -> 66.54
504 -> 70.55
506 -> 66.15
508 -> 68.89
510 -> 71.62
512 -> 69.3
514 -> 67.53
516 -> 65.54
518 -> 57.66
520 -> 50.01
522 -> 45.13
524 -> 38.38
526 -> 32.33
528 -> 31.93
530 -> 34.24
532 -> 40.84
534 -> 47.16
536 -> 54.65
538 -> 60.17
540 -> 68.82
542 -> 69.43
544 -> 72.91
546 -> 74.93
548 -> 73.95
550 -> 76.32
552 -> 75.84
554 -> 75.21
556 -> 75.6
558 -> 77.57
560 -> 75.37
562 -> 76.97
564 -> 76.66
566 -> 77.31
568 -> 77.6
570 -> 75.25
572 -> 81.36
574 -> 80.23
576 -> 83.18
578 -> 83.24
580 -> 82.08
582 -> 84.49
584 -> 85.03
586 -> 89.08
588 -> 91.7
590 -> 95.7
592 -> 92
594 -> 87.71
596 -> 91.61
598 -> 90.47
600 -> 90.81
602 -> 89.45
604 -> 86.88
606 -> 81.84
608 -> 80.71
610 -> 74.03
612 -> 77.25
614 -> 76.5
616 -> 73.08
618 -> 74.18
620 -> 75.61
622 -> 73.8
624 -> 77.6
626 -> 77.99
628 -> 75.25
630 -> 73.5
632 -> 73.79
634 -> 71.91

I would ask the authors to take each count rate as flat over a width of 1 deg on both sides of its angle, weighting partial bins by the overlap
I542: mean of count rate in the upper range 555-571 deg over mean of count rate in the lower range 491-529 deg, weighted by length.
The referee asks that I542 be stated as 1.3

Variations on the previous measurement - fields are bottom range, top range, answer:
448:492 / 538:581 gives 1.08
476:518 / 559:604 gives 1.21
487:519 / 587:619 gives 1.22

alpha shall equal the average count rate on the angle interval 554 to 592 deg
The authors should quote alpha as 81.7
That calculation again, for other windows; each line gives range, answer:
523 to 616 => 74.2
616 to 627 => 75.6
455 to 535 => 64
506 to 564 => 62.1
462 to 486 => 71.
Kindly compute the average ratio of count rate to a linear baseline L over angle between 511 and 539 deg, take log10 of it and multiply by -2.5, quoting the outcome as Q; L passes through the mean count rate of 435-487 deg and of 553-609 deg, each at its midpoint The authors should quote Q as 0.476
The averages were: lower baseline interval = 69.9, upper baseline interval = 83.4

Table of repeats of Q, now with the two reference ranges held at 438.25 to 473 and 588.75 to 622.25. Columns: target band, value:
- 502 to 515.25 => 0.09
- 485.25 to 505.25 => 0.03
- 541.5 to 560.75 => 0.05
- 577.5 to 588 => -0.06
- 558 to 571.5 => 0.04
